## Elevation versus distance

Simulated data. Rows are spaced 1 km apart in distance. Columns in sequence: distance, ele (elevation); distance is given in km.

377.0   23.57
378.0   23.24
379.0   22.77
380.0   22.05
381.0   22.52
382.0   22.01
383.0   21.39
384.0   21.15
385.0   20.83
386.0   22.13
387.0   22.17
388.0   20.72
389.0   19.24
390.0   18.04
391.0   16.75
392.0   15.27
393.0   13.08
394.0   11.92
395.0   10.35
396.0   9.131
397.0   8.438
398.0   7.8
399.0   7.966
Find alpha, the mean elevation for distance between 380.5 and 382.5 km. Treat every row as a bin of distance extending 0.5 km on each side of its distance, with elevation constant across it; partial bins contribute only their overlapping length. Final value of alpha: 22.3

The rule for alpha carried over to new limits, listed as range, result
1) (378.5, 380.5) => 22.4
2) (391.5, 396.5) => 12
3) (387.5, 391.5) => 18.7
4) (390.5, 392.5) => 16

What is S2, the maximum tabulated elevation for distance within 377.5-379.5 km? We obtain 23.24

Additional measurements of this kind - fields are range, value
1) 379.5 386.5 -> 22.52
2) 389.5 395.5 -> 18.04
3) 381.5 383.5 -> 22.01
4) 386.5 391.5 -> 22.17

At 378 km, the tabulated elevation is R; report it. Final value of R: 23.24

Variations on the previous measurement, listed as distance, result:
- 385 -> 20.83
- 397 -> 8.438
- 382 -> 22.01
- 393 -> 13.08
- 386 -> 22.13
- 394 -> 11.92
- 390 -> 18.04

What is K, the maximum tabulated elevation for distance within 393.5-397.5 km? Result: 11.92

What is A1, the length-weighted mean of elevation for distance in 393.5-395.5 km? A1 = 11.1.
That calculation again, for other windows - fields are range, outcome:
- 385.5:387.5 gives 22.1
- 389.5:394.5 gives 15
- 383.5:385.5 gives 21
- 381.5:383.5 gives 21.7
